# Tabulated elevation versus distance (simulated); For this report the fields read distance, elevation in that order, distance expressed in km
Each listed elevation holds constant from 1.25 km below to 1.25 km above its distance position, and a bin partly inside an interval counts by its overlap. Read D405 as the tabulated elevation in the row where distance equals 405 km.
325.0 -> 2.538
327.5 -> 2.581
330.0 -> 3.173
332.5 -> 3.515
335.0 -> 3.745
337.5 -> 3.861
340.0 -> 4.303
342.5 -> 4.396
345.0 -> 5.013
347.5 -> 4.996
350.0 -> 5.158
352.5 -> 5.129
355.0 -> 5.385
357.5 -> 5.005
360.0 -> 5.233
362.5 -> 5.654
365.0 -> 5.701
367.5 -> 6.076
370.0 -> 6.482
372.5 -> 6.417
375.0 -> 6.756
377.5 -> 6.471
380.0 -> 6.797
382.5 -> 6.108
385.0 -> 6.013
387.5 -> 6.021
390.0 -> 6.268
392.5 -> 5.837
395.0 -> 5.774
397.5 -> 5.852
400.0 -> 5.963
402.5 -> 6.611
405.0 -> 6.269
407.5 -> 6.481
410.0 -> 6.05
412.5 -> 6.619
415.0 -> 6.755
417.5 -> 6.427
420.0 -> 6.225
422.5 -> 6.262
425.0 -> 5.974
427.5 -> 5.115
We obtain 6.269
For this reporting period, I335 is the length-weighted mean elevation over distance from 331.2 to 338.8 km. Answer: 3.71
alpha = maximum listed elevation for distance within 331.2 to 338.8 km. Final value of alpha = 3.861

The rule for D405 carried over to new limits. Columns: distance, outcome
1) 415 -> 6.755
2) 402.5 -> 6.611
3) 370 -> 6.482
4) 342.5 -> 4.396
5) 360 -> 5.233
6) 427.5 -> 5.115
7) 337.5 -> 3.861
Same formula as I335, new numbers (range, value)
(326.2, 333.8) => 3.09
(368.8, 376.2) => 6.55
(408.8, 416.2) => 6.48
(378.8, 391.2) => 6.24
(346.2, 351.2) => 5.08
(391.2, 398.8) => 5.82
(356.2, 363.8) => 5.3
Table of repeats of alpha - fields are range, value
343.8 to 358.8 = 5.385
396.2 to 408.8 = 6.611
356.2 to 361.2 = 5.233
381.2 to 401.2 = 6.268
